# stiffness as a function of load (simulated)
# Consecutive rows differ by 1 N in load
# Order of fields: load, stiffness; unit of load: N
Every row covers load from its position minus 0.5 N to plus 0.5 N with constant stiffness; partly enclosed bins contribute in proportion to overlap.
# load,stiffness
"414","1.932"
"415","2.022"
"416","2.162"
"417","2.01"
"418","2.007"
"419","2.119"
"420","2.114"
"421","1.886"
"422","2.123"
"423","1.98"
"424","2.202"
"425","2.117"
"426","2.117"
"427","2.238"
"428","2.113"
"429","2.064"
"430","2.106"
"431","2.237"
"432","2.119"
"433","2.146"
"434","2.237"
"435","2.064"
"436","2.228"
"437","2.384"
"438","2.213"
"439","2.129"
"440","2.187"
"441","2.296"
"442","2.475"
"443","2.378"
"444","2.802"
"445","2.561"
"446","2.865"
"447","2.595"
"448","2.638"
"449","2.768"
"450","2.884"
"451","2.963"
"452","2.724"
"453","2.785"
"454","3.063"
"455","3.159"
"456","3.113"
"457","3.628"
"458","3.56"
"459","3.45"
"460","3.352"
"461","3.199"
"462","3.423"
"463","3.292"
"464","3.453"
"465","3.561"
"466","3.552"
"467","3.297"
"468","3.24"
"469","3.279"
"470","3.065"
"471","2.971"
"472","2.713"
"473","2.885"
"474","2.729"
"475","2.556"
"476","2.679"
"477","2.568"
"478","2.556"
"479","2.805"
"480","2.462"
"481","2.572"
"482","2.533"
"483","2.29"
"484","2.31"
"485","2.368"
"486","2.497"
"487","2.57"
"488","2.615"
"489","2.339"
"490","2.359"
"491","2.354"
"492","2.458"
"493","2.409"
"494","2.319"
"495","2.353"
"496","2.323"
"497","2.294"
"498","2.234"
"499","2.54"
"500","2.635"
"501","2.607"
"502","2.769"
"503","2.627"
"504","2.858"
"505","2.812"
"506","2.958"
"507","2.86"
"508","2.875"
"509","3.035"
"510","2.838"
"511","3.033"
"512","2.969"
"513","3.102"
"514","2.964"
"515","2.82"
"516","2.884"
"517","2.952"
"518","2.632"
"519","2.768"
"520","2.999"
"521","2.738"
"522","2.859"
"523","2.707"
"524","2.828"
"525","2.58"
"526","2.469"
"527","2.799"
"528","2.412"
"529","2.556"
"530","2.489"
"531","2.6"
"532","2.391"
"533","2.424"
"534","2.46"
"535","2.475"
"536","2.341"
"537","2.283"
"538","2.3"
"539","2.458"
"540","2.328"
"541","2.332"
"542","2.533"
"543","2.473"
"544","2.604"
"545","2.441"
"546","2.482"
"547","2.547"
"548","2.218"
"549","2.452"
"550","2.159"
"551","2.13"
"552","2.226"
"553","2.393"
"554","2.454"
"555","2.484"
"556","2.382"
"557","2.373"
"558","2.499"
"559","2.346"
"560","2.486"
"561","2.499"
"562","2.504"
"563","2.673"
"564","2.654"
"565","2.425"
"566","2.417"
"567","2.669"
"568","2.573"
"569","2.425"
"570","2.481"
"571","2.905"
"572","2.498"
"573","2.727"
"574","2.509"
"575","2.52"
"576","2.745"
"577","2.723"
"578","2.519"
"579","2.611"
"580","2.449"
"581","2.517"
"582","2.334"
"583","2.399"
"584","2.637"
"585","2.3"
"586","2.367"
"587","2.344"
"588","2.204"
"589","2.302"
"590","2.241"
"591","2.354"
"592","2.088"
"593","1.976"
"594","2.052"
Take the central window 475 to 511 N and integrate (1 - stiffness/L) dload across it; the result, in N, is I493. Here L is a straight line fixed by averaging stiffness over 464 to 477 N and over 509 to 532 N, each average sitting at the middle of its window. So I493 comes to 4.28 N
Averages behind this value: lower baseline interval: 3.04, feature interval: 2.57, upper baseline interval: 2.77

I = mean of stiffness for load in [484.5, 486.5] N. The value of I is 2.43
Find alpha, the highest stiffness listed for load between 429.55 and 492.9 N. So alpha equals 3.628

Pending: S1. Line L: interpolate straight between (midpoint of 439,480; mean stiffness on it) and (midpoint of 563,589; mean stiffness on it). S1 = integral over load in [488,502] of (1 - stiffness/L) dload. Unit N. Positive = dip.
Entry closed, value 1.9 N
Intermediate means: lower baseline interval 2.94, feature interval 2.42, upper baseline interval 2.52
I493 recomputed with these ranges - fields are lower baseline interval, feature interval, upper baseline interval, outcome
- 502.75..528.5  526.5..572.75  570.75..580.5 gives 4.2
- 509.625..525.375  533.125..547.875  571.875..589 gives 1.6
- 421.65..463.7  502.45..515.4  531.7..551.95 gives -2.3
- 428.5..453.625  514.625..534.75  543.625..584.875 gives -1.6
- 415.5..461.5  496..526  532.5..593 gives -3.8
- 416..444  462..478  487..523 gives -4.0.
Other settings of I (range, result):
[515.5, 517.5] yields 2.92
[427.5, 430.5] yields 2.09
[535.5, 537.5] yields 2.31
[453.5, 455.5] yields 3.11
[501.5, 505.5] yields 2.77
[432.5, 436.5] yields 2.17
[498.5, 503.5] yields 2.64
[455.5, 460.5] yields 3.42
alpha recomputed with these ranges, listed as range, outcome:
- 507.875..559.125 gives 3.102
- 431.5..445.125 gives 2.802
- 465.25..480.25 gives 3.552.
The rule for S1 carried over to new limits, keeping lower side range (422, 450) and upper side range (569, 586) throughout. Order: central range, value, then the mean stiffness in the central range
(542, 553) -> 0.5 N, 2.38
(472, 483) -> -1.1 N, 2.62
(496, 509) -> -1.3 N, 2.67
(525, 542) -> 0.1 N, 2.45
